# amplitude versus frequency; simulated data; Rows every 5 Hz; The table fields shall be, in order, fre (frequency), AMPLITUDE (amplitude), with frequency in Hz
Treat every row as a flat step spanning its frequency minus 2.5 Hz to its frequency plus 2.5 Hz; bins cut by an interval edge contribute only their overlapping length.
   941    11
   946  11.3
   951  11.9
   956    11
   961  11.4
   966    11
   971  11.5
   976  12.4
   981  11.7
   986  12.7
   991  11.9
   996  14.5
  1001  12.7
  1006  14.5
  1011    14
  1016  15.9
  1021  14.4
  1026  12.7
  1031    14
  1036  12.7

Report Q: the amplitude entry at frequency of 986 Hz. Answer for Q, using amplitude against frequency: 12.7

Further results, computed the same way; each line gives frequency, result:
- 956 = 11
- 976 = 12.4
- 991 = 11.9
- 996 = 14.5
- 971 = 11.5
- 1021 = 14.4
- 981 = 11.7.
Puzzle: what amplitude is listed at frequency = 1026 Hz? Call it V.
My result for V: 12.7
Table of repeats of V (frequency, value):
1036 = 12.7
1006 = 14.5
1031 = 14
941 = 11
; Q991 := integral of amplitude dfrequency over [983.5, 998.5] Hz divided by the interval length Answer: 13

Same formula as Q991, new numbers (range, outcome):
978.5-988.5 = 12.2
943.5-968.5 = 11.3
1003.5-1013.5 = 14.2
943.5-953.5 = 11.6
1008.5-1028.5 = 14.2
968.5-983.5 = 11.9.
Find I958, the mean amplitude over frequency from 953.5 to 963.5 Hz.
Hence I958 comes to 11.2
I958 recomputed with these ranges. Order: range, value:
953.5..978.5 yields 11.5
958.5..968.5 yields 11.2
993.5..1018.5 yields 14.3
